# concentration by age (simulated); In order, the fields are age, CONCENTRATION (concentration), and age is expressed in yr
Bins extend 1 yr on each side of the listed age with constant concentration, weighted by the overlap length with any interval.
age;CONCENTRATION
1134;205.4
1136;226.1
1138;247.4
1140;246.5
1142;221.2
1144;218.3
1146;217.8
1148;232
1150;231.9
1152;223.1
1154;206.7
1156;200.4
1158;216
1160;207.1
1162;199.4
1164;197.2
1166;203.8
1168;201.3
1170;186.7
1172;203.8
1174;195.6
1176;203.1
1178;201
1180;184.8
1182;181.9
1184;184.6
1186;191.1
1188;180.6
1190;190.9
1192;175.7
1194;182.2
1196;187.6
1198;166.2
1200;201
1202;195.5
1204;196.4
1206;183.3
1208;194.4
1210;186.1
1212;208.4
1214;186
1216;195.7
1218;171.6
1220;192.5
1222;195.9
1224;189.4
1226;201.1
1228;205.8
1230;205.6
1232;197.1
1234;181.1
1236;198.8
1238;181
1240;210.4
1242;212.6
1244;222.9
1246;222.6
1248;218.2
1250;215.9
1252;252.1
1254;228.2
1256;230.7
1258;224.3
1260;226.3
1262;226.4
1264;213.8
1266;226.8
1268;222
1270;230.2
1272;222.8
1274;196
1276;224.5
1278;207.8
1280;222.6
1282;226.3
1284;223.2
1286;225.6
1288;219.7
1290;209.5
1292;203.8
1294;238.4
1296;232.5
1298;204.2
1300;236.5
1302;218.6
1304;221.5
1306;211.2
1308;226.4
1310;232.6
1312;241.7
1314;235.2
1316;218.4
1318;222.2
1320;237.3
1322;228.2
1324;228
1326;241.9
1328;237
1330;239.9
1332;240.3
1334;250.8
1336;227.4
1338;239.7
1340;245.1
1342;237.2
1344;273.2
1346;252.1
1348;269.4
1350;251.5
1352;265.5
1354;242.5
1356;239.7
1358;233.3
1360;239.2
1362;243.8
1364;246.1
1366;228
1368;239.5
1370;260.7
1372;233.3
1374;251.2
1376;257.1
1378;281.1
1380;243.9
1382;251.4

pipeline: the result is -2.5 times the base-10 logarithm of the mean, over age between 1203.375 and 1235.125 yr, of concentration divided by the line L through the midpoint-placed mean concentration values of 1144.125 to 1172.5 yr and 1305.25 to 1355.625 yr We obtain 0.14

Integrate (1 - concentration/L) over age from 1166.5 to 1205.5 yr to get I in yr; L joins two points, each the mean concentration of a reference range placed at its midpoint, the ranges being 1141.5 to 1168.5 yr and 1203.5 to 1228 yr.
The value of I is 2.3 yr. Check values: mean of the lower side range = 213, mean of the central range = 190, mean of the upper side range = 192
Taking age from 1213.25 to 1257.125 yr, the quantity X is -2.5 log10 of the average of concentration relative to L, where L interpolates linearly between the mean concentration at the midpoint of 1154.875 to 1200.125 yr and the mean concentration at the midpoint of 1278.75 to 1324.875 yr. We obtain 0.01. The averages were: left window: 193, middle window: 205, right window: 224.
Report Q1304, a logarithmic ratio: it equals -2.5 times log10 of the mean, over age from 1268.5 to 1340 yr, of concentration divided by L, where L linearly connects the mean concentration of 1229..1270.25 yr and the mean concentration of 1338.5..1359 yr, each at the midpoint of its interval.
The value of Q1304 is 0.04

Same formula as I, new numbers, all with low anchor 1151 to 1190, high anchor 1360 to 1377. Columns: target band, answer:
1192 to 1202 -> 1.0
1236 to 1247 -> 0.3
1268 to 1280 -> 0.3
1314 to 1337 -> 0.1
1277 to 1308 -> 0.9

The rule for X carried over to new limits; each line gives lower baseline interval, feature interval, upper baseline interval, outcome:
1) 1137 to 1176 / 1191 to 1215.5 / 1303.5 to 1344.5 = 0.16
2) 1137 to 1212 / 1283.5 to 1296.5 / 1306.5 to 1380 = 0.04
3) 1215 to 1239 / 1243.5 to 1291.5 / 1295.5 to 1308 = -0.07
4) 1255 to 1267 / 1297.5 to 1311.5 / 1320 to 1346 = 0.06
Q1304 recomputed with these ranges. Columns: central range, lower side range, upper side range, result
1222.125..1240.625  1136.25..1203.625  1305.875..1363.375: 0.11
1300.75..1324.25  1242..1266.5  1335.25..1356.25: 0.07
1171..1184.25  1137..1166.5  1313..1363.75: 0.14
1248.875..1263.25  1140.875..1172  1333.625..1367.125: 0.00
